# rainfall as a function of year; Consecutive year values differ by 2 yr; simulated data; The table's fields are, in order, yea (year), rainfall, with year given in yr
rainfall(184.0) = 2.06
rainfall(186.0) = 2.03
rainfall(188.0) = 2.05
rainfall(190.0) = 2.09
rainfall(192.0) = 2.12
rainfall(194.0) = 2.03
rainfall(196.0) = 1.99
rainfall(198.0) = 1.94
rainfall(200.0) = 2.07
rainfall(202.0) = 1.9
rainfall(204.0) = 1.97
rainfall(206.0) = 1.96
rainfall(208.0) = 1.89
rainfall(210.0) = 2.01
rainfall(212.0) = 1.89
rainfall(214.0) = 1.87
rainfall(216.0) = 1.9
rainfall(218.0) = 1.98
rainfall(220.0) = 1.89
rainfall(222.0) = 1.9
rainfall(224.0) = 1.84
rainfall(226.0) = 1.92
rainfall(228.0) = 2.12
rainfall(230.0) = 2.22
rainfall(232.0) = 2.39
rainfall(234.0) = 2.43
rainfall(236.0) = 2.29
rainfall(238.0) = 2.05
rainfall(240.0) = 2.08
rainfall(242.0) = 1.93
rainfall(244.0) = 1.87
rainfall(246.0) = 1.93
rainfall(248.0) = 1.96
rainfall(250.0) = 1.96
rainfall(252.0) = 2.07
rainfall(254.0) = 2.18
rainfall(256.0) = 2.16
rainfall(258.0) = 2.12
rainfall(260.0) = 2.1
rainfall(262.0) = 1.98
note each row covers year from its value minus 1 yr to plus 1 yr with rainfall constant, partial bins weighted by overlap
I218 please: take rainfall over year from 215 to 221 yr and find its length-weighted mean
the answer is 1.92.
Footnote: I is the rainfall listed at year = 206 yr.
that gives 1.96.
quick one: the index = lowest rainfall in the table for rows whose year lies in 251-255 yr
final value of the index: 2.07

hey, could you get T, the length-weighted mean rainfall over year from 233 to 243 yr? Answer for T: 2.16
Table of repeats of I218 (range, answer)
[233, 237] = 2.36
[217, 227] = 1.91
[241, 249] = 1.92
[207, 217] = 1.91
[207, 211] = 1.95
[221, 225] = 1.87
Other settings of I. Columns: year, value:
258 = 2.12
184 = 2.06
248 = 1.96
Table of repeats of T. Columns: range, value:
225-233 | 2.16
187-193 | 2.09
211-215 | 1.88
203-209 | 1.94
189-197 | 2.06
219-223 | 1.9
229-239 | 2.28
